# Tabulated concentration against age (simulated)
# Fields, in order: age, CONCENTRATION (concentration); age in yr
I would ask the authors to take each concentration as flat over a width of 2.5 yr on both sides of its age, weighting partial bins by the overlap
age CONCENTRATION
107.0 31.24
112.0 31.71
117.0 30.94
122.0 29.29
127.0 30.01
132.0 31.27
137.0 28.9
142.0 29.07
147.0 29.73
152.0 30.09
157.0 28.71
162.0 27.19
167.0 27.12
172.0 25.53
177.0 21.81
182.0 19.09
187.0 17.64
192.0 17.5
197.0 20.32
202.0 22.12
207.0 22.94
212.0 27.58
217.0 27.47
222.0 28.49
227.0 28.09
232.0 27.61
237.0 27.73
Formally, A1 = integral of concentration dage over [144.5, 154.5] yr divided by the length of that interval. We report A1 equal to 29.9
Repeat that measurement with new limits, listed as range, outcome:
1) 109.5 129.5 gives 30.5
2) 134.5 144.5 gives 29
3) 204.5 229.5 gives 26.9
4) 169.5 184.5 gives 22.1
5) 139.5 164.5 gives 29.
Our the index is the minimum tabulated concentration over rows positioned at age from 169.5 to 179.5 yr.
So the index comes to 21.81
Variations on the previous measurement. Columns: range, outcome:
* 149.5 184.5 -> 19.09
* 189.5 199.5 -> 17.5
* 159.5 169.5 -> 27.12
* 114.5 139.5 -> 28.9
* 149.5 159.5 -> 28.71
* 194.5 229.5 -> 20.32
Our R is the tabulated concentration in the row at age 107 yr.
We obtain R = 31.24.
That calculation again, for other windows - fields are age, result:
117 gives 30.94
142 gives 29.07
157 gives 28.71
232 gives 27.61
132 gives 31.27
